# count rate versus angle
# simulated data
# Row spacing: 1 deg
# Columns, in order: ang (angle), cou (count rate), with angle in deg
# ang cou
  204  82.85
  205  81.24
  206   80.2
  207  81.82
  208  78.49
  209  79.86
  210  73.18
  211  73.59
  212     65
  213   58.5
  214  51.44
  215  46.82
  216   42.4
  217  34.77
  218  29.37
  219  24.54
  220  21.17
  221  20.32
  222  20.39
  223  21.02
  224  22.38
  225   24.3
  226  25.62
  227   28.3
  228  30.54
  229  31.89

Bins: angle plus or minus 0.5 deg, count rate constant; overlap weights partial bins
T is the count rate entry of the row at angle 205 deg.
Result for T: 81.24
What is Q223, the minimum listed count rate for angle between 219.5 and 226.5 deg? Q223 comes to 20.32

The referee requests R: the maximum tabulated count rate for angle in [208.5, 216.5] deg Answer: 79.86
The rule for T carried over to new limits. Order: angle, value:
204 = 82.85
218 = 29.37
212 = 65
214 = 51.44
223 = 21.02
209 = 79.86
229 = 31.89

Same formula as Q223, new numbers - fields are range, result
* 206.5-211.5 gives 73.18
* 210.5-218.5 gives 29.37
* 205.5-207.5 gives 80.2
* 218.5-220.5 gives 21.17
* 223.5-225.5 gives 22.38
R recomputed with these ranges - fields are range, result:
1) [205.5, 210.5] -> 81.82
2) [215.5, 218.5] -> 42.4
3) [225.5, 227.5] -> 28.3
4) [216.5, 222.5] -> 34.77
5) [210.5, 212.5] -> 73.59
